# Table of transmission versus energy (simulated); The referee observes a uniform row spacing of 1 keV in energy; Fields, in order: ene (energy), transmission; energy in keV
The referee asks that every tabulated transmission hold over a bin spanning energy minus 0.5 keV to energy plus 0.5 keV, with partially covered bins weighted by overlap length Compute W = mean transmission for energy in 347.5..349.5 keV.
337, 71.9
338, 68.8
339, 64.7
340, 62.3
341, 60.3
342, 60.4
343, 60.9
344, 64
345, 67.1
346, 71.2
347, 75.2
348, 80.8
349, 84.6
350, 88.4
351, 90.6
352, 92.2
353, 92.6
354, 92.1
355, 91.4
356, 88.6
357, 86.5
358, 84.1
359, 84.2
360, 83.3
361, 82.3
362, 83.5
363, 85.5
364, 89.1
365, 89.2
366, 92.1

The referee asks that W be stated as 82.7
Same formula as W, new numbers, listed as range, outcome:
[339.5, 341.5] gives 61.3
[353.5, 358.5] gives 88.5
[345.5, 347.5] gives 73.2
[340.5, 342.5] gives 60.3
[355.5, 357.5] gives 87.5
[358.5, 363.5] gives 83.8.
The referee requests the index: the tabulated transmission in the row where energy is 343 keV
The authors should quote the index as 60.9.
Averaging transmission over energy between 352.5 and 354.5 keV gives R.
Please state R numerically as 92.3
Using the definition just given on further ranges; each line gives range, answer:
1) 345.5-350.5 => 80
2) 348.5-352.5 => 89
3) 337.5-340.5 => 65.3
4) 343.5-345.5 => 65.5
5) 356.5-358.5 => 85.3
